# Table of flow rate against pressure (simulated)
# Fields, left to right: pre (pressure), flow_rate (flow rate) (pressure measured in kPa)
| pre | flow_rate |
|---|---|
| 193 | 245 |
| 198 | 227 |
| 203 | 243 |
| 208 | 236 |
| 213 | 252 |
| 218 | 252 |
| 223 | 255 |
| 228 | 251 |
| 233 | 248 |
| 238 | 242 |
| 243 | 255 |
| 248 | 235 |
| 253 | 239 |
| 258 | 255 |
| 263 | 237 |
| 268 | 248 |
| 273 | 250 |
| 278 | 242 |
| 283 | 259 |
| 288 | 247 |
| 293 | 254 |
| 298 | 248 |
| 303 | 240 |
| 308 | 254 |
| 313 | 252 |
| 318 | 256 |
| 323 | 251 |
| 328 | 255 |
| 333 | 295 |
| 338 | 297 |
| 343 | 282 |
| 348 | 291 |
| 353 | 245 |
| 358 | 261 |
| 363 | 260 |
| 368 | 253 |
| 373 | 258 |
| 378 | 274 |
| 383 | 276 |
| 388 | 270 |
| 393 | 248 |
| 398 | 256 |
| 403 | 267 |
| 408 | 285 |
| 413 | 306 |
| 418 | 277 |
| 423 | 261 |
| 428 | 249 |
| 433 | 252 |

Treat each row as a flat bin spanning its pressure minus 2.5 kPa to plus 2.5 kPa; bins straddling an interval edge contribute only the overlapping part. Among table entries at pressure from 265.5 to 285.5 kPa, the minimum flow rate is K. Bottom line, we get 242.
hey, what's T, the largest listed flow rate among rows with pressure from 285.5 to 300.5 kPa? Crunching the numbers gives 254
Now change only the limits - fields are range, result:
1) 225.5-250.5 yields 255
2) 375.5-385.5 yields 276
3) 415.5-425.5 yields 277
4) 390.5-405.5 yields 267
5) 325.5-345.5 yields 297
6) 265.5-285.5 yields 259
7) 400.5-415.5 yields 306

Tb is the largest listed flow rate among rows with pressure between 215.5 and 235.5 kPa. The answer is 255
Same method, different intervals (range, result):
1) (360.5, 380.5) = 274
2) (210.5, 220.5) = 252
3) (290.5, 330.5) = 256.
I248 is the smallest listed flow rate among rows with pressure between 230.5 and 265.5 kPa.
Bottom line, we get 235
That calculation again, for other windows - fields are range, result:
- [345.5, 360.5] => 245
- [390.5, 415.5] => 248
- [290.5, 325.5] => 240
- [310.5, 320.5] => 252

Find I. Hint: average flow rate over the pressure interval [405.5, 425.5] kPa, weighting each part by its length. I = 282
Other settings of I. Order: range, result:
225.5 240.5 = 247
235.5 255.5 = 243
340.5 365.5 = 268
